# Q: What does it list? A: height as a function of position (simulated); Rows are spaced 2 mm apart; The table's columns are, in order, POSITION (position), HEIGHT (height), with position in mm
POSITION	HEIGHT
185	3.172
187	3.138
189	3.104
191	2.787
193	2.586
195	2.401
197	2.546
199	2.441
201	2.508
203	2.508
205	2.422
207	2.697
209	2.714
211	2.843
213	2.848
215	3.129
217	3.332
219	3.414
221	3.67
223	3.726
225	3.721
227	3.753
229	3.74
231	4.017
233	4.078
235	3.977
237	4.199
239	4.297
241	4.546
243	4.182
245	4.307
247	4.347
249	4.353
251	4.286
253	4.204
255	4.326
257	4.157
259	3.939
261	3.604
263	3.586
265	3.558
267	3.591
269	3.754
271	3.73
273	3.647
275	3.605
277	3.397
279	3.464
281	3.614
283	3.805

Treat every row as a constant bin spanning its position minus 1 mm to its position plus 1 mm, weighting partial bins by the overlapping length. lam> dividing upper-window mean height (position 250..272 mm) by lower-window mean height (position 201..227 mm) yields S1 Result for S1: 1.3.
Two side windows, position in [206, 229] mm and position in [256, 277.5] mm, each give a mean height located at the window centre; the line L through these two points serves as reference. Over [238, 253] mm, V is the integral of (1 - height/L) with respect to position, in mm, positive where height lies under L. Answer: -3.4 mm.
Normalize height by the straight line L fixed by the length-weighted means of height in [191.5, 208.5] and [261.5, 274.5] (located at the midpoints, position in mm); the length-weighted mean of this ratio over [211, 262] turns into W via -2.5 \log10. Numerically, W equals -0.24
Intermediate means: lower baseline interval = 2.53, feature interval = 3.9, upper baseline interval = 3.64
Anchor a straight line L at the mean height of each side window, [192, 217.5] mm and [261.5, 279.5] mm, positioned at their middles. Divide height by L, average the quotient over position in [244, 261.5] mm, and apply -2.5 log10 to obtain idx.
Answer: -0.24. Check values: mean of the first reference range 2.68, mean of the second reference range 3.6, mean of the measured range 4.19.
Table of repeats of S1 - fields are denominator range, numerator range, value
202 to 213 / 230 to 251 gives 1.59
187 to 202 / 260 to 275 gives 1.37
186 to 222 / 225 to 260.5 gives 1.46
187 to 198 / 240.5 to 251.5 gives 1.59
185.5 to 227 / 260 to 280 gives 1.22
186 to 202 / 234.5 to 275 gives 1.49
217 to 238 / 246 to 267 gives 1.05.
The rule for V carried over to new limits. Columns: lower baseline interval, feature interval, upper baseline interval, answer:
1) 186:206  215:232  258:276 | -3.3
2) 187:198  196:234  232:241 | 3.6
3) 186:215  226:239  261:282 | -3.7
